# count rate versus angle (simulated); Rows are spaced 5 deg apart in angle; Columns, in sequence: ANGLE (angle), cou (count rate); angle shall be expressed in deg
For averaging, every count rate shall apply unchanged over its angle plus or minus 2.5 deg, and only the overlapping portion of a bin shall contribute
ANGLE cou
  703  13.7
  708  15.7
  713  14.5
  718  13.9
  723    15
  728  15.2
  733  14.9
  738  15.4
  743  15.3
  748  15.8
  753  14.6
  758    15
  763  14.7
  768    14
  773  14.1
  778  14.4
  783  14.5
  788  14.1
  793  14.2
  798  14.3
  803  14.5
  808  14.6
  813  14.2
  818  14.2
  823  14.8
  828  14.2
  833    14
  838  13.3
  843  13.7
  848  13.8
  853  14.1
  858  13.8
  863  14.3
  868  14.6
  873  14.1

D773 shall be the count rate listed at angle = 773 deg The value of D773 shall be 14.1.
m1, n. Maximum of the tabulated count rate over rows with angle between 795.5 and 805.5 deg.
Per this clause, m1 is 14.5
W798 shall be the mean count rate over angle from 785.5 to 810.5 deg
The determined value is 14.3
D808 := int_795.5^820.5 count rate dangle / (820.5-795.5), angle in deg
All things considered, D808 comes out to 14.4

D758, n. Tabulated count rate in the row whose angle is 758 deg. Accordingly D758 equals 15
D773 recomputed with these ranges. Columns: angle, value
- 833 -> 14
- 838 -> 13.3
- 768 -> 14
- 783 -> 14.5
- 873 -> 14.1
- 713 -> 14.5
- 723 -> 15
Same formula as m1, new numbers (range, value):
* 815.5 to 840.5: 14.8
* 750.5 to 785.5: 15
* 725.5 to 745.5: 15.4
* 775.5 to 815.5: 14.6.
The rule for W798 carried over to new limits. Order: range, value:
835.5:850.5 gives 13.6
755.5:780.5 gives 14.4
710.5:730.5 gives 14.7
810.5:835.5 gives 14.3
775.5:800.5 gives 14.3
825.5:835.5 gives 14.1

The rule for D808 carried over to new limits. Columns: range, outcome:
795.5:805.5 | 14.4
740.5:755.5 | 15.2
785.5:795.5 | 14.2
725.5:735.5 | 15.1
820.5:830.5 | 14.5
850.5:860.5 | 13.9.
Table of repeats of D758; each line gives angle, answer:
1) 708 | 15.7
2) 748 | 15.8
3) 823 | 14.8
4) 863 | 14.3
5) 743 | 15.3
